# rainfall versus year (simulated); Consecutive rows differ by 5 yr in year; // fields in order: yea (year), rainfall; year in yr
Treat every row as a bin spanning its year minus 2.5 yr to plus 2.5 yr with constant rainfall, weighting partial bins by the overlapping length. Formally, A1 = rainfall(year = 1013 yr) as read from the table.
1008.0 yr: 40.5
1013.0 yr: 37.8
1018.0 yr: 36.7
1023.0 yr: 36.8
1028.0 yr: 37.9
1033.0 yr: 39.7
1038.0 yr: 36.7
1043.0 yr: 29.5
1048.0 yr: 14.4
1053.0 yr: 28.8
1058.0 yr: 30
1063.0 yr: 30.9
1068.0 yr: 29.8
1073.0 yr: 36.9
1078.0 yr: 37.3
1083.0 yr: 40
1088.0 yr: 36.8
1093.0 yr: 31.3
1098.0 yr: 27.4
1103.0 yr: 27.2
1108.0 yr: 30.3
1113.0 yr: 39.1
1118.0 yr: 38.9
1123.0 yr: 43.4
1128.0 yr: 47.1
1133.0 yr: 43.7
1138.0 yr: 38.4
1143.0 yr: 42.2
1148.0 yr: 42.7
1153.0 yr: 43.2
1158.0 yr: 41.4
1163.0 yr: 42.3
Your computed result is 37.8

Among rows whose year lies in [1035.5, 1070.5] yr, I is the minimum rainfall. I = 14.4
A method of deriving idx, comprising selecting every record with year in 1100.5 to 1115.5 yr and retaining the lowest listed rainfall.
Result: 27.2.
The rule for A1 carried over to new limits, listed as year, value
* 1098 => 27.4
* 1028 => 37.9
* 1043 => 29.5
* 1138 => 38.4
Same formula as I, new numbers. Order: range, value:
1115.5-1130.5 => 38.9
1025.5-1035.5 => 37.9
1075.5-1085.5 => 37.3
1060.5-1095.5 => 29.8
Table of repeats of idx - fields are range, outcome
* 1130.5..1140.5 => 38.4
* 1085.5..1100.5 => 27.4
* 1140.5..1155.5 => 42.2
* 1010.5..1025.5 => 36.7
